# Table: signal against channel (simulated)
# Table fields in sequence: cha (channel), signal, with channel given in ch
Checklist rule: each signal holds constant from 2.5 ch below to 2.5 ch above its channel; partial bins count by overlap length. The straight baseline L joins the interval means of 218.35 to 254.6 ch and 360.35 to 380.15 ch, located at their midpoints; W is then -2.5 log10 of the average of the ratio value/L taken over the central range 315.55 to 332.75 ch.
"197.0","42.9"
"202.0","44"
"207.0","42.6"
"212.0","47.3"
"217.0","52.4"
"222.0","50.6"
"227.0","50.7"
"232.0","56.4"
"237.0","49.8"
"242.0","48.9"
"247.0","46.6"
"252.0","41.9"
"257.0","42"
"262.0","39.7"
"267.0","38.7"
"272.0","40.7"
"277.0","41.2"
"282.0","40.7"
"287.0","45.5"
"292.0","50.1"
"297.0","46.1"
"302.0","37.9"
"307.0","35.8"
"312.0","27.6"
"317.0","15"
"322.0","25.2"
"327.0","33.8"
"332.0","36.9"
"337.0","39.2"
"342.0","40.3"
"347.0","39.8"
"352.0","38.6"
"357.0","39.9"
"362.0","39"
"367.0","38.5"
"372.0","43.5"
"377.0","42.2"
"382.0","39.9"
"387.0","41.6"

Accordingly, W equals 0.50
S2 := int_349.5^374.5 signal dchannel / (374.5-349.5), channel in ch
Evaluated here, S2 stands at 39.9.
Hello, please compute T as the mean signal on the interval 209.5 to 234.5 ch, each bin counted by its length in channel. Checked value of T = 51.5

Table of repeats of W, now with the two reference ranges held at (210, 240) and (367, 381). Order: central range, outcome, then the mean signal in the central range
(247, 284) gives 0.183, 41.1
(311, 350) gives 0.338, 32.5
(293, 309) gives 0.135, 41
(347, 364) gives 0.097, 39.3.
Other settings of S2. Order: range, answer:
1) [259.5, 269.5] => 39.2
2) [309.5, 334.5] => 27.7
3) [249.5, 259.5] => 42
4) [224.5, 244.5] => 51.5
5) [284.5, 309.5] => 43.1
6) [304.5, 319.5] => 26.1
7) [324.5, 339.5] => 36.6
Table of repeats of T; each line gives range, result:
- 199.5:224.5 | 47.4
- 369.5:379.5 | 42.9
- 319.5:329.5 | 29.5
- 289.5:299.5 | 48.1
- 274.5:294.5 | 44.4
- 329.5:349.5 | 39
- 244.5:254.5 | 44.2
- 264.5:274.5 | 39.7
